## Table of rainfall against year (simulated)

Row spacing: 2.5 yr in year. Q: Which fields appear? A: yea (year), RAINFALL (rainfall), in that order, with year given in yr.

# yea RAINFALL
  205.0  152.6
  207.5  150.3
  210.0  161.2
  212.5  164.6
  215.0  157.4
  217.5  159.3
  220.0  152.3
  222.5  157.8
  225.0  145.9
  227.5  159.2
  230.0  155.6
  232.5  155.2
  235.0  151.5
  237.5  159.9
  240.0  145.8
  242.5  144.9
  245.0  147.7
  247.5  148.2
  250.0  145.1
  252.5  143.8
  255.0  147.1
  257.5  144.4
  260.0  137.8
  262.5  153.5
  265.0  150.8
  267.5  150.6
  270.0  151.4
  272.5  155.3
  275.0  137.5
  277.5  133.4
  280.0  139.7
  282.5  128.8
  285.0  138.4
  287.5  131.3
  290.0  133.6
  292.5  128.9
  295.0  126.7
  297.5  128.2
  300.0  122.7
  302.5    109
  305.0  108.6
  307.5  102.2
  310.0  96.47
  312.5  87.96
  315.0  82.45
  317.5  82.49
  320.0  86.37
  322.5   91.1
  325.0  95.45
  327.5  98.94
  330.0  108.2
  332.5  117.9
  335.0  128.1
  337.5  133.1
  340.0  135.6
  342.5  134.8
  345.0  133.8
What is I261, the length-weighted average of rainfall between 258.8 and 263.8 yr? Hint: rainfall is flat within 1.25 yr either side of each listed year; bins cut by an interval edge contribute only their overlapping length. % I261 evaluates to 146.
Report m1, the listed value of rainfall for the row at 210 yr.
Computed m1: 161.2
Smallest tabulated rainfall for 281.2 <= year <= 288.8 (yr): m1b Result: 128.8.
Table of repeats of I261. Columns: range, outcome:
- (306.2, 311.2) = 99.5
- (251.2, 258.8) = 145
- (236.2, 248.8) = 149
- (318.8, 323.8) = 88.8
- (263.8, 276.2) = 149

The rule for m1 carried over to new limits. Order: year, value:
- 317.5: 82.49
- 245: 147.7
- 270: 151.4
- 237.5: 159.9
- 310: 96.47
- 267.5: 150.6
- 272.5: 155.3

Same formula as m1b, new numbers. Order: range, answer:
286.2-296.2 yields 126.7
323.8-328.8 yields 95.45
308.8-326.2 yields 82.45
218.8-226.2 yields 145.9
